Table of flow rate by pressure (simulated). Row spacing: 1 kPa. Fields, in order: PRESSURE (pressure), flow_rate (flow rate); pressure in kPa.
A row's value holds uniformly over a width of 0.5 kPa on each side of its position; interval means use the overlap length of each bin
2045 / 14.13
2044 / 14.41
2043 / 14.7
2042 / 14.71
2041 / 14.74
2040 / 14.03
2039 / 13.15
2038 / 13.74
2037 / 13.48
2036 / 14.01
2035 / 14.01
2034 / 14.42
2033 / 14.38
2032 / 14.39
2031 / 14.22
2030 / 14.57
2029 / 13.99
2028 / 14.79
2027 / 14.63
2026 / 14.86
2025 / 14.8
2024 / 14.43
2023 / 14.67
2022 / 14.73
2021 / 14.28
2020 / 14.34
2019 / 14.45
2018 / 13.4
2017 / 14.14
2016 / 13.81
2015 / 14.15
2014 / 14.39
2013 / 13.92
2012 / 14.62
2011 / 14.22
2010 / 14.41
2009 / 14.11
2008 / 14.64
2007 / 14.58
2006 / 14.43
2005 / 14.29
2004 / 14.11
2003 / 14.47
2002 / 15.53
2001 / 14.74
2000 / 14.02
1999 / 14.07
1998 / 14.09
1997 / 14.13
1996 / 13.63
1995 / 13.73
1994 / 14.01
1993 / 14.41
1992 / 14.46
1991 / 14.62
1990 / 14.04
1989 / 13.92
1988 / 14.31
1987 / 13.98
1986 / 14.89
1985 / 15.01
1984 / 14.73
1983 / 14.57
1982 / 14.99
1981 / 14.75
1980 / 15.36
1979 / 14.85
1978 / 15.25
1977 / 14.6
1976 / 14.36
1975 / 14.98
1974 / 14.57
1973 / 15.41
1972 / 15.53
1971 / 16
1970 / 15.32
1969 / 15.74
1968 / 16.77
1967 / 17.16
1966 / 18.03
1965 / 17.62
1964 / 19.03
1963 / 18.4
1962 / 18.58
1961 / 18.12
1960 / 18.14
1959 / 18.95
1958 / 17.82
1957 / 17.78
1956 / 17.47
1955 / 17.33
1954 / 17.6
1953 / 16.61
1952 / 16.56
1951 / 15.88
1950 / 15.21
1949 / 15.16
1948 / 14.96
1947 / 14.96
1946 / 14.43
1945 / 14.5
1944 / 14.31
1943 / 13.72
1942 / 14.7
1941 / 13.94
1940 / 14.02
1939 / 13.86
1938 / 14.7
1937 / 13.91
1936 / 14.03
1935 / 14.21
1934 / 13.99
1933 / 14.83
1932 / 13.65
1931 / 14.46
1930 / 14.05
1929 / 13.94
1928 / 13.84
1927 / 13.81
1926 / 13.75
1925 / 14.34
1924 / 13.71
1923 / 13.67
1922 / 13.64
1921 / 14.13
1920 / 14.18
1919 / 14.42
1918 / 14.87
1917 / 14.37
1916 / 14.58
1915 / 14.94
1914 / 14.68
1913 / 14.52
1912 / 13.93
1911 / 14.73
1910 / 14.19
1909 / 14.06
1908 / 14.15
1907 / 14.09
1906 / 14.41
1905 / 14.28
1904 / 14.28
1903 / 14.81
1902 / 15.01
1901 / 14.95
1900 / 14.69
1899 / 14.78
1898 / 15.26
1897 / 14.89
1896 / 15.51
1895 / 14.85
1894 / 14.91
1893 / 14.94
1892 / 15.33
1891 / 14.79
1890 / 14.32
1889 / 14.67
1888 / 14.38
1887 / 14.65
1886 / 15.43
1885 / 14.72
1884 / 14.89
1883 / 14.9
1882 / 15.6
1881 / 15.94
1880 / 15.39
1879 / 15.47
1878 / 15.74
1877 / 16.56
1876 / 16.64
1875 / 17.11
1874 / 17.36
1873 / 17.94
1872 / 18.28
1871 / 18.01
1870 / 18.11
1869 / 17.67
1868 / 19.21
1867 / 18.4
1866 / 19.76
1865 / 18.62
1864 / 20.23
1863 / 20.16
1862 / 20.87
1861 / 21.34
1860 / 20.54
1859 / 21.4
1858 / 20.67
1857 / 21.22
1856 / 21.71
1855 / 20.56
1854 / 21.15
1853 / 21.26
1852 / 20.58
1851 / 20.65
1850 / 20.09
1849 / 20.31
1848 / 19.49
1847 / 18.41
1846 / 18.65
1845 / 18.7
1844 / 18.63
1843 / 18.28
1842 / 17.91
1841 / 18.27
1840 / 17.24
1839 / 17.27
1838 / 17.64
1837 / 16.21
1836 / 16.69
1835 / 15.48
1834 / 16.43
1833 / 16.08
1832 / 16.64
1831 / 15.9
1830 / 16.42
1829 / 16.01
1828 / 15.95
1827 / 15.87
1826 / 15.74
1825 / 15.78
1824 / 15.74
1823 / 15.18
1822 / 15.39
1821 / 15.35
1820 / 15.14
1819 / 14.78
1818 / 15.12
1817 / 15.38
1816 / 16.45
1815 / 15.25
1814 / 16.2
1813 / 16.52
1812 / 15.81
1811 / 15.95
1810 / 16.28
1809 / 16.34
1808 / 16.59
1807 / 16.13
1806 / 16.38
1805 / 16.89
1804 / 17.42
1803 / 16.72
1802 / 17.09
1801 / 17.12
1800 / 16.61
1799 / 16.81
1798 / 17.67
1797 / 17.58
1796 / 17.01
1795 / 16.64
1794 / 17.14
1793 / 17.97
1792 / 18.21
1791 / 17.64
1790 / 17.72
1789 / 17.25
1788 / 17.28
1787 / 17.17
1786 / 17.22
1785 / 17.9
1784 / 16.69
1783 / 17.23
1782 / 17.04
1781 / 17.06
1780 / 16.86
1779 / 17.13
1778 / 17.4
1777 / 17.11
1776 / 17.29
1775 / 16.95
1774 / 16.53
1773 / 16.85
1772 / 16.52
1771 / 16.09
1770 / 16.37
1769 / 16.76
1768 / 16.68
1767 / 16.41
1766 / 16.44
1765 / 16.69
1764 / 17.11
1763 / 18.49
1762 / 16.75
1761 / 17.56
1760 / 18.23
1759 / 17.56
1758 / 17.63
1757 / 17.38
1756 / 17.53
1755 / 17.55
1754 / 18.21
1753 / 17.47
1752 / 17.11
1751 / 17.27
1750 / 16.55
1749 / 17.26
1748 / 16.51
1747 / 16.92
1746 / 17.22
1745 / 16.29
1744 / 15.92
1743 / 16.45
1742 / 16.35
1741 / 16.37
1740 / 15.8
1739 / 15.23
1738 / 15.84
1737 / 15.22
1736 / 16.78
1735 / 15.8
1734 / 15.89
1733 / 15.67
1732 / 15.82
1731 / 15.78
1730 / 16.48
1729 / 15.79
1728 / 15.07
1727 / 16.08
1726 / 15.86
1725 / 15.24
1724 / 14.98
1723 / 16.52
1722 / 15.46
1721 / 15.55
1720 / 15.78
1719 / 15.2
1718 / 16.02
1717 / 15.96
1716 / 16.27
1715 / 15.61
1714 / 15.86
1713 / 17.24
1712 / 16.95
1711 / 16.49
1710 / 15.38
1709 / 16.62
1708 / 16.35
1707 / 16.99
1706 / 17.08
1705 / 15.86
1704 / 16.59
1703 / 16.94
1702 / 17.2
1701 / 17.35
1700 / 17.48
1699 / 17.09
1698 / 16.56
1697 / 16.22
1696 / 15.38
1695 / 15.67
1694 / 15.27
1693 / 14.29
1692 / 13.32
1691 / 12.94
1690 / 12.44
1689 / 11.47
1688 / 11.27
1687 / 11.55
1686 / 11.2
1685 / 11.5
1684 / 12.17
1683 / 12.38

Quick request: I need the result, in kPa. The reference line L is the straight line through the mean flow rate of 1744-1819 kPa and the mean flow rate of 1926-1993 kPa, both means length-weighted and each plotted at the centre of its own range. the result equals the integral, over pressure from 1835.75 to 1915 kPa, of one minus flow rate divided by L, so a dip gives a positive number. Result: -4.5 kPa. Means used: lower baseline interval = 16.9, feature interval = 17.1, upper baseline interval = 15.4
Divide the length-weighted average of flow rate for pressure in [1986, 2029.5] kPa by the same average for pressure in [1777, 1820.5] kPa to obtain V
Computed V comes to 0.9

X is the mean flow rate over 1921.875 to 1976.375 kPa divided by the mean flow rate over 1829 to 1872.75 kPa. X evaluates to 0.82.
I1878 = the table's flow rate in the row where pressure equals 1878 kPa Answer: 15.74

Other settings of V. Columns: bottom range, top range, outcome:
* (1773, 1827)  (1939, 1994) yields 0.94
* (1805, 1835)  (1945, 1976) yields 1.04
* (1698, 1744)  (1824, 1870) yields 1.15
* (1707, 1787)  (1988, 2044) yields 0.86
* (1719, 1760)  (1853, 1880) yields 1.16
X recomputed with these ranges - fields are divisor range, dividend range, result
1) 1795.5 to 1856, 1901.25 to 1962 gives 0.87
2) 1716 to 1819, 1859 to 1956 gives 0.93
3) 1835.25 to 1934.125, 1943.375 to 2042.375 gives 0.91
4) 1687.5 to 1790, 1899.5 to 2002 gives 0.92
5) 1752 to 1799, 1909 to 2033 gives 0.87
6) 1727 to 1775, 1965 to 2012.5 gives 0.89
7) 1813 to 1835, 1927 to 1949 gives 0.90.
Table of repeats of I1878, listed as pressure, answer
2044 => 14.41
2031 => 14.22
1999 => 14.07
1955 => 17.33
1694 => 15.27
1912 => 13.93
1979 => 14.85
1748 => 16.51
